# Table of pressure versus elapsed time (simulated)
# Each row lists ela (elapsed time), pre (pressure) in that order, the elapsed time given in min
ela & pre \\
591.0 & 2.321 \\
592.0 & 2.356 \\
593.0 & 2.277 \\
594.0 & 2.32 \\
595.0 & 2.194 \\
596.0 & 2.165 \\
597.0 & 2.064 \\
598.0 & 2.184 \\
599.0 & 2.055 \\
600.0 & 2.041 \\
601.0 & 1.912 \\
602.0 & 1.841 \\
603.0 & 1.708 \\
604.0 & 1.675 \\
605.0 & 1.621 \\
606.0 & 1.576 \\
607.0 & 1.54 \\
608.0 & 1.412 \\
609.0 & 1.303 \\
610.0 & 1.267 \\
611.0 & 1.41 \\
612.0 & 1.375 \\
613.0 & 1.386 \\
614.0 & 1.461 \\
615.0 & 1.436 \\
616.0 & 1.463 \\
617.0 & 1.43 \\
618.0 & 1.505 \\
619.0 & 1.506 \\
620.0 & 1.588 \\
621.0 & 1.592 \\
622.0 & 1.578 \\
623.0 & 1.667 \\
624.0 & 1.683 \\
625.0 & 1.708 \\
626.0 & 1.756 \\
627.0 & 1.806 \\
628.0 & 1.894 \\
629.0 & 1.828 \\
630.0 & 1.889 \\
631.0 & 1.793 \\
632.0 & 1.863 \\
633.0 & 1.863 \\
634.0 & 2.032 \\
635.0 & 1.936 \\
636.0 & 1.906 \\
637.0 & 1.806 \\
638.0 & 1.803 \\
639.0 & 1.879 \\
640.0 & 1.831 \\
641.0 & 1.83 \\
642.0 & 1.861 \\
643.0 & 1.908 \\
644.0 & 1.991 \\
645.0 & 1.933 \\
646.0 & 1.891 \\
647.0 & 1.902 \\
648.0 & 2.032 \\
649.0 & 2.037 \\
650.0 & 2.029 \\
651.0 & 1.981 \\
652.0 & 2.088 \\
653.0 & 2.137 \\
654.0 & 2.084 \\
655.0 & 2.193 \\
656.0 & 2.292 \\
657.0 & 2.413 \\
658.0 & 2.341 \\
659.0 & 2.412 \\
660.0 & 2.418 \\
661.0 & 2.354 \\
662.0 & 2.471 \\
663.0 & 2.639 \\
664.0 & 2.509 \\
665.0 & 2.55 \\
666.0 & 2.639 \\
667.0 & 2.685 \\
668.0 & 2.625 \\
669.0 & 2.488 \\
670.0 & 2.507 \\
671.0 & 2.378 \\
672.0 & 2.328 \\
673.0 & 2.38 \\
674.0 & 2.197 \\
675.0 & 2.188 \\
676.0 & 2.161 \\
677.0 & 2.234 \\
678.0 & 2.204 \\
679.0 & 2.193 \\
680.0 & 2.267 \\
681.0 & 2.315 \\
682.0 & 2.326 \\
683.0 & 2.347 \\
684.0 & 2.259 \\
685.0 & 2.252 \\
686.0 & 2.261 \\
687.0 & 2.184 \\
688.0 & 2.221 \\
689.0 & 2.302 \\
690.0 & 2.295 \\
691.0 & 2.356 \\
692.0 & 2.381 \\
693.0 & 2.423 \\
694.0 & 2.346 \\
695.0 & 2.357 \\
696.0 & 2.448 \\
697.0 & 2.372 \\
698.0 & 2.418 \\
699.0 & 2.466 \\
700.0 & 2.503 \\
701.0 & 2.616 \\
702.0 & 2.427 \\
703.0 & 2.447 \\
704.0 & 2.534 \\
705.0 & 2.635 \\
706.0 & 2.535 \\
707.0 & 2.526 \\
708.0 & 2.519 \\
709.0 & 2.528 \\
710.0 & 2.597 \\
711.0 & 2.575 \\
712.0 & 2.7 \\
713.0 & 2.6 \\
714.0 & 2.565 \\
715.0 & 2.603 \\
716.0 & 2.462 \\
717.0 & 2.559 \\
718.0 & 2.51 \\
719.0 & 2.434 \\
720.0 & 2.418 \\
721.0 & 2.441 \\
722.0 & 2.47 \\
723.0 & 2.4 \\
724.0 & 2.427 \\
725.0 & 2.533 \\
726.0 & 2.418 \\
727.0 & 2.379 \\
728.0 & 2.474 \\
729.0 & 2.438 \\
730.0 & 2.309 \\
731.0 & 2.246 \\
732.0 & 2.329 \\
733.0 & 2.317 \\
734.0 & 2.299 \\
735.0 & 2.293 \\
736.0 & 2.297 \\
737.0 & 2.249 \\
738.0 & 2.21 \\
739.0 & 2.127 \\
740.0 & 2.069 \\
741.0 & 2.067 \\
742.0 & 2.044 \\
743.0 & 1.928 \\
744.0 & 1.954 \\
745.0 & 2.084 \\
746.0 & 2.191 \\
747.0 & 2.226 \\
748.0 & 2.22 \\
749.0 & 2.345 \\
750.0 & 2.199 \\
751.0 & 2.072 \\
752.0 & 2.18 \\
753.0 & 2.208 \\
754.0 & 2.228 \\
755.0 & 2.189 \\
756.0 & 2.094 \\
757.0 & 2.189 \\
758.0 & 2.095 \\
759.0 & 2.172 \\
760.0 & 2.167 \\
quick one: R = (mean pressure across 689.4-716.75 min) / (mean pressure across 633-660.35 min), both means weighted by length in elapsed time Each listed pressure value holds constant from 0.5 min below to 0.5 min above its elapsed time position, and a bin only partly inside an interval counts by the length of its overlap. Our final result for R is 1.23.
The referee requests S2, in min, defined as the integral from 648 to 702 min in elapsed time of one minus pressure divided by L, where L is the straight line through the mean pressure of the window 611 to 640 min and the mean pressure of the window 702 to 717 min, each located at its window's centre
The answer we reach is -3.5 min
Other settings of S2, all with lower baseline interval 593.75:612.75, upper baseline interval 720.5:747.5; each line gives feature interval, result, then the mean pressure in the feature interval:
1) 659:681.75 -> -4.26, 2.4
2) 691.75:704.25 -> -1.84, 2.44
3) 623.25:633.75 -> 0.27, 1.81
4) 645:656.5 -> -0.65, 2.06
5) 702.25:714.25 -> -2.18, 2.56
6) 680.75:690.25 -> -0.90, 2.27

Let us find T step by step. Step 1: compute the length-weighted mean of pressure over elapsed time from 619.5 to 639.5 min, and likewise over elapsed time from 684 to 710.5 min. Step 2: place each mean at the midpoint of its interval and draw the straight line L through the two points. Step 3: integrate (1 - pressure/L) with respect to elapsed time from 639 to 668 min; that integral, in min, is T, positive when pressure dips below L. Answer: -2.5 min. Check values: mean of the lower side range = 1.79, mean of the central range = 2.2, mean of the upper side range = 2.42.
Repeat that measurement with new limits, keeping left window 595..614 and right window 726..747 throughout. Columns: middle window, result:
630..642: -0.3 min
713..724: -1.7 min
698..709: -2.2 min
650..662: -2.1 min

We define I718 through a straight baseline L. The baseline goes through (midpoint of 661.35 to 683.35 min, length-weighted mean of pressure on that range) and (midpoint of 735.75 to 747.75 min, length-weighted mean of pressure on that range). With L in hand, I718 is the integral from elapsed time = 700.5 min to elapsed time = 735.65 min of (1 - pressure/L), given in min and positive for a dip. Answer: -4.1 min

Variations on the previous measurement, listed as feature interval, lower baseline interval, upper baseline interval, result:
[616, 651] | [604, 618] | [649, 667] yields 1.1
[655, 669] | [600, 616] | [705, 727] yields -3.1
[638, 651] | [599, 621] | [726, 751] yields -1.4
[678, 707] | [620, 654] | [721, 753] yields -4.0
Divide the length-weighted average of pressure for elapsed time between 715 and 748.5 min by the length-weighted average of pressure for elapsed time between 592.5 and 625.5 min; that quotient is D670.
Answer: 1.36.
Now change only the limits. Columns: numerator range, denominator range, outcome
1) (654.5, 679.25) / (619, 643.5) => 1.33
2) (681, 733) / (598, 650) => 1.40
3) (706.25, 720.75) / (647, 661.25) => 1.16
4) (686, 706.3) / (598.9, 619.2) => 1.54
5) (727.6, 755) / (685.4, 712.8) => 0.90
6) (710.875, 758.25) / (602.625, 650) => 1.35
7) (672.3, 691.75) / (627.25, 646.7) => 1.20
